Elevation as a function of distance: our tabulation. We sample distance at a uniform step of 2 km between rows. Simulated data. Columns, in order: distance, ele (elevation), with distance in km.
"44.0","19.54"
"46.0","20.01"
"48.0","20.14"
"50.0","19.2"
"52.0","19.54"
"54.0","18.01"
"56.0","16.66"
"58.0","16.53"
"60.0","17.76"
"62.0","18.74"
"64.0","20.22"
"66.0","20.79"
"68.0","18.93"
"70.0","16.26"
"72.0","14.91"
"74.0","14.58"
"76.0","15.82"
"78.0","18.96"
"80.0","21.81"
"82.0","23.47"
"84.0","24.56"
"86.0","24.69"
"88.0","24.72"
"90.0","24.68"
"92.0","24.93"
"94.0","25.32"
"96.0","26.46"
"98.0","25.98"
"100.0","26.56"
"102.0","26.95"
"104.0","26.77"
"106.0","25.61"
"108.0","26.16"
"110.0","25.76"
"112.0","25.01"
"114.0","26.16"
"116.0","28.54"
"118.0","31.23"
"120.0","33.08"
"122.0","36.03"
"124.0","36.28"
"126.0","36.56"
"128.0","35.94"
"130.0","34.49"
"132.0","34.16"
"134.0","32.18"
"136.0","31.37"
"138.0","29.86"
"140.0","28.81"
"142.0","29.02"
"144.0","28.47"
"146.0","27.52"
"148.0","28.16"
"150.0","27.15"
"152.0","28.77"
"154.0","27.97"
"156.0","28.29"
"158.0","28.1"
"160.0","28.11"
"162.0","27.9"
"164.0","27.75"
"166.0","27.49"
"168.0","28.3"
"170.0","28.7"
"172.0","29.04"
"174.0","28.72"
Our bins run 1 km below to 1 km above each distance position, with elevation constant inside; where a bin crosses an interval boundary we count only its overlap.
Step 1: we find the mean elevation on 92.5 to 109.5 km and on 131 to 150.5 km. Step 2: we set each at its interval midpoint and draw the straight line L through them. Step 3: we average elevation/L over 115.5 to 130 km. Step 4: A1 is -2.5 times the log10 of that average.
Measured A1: -0.21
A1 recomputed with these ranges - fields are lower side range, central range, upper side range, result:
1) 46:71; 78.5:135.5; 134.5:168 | -0.184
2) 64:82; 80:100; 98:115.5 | -0.125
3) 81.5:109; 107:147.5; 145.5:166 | -0.150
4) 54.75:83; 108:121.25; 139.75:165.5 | -0.193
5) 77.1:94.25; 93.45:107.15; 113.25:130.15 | 0.049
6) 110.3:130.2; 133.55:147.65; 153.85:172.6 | 0.028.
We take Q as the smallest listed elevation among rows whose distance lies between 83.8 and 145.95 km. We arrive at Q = 24.56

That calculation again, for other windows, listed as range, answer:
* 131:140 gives 28.81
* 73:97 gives 14.58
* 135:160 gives 27.15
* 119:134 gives 32.18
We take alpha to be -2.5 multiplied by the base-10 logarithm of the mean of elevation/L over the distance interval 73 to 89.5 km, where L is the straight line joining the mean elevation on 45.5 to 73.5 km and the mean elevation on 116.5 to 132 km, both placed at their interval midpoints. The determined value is 0.132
